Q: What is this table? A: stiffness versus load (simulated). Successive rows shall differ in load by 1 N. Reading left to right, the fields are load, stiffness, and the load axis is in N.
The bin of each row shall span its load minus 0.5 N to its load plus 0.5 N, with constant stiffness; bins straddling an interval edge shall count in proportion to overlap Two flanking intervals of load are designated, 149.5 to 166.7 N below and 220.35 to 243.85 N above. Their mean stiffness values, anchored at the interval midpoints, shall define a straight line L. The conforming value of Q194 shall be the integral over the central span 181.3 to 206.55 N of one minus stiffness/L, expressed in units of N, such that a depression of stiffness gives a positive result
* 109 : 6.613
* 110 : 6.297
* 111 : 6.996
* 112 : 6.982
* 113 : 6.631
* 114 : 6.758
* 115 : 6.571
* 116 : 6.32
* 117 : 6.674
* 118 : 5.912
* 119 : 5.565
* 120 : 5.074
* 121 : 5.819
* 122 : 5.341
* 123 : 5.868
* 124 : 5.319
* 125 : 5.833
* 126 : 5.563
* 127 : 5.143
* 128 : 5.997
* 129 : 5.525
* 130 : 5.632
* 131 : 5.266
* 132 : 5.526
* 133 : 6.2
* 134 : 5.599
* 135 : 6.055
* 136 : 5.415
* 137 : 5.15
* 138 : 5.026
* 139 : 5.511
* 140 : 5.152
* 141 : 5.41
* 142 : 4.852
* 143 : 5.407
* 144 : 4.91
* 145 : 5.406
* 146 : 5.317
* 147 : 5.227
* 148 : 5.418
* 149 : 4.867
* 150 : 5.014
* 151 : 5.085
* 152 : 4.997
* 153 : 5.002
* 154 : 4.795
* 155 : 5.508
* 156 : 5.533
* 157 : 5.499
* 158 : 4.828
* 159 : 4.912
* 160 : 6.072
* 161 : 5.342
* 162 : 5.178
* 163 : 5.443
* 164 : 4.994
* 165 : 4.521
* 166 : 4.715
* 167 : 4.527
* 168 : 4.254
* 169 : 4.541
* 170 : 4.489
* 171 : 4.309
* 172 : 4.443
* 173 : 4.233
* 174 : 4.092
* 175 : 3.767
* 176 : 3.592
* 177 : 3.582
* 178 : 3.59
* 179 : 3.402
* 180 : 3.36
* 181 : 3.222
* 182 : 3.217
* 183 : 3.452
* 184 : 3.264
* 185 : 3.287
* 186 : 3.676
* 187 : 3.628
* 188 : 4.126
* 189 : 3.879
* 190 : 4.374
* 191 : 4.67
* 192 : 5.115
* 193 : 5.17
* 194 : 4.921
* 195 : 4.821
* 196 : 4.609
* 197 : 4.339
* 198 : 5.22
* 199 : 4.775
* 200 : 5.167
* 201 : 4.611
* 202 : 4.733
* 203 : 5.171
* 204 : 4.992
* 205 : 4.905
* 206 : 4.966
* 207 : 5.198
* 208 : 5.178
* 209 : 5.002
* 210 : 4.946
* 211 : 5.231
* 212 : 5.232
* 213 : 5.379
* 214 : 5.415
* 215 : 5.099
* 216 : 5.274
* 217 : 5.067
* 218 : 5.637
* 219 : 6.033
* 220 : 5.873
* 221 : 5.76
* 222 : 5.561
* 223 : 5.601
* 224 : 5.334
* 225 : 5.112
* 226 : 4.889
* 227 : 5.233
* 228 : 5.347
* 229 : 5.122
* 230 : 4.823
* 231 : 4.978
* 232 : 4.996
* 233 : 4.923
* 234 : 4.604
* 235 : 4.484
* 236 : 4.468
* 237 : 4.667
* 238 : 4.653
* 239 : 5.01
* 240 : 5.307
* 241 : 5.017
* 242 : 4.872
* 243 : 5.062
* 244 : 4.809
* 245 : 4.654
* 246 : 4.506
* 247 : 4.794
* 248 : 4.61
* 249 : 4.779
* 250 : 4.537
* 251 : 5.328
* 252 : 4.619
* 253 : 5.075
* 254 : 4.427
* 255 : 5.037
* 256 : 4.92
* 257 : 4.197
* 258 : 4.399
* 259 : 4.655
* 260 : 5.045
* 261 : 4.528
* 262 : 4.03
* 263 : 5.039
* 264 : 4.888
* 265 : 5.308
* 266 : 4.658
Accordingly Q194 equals 3.24 N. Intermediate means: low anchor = 5.14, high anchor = 5.04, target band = 4.44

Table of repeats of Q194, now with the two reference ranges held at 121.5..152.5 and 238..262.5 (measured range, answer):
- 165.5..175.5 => 1.7 N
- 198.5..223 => -1.2 N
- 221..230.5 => -0.7 N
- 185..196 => 1.5 N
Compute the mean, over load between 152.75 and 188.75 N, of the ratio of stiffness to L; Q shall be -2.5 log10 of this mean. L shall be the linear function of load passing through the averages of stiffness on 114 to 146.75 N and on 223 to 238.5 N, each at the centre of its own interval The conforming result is 0.22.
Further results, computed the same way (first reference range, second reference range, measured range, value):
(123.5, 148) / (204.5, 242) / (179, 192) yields 0.38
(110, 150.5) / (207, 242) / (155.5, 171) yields 0.11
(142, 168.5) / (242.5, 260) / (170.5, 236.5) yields 0.05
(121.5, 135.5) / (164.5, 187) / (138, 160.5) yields -0.08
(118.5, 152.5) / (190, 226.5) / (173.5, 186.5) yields 0.44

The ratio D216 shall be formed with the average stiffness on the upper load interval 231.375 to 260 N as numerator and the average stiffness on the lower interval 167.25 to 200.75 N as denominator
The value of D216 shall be 1.15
